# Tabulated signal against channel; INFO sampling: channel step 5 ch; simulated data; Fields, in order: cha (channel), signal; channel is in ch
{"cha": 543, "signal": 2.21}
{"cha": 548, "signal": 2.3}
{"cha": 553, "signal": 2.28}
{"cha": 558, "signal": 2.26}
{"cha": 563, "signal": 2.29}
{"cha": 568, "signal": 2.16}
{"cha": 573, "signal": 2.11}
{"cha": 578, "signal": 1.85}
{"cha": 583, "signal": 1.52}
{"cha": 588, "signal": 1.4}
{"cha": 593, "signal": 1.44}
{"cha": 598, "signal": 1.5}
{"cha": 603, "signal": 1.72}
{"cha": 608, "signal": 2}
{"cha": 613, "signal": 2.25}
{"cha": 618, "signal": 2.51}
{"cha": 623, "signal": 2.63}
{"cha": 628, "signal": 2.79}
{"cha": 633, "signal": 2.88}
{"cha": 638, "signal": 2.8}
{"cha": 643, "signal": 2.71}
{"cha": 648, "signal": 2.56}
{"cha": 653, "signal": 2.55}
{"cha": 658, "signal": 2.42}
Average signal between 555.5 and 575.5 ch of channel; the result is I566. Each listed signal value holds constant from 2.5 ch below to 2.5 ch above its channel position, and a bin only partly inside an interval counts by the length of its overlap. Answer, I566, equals 2.2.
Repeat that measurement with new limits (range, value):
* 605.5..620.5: 2.25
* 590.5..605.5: 1.55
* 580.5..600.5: 1.46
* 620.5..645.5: 2.76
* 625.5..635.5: 2.83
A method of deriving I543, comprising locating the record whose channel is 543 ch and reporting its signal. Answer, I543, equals 2.21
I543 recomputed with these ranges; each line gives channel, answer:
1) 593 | 1.44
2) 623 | 2.63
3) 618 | 2.51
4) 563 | 2.29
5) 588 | 1.4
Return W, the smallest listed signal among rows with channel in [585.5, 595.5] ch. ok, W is 1.4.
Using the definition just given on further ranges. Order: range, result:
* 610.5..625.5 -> 2.25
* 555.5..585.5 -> 1.52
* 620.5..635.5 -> 2.63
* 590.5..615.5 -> 1.44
